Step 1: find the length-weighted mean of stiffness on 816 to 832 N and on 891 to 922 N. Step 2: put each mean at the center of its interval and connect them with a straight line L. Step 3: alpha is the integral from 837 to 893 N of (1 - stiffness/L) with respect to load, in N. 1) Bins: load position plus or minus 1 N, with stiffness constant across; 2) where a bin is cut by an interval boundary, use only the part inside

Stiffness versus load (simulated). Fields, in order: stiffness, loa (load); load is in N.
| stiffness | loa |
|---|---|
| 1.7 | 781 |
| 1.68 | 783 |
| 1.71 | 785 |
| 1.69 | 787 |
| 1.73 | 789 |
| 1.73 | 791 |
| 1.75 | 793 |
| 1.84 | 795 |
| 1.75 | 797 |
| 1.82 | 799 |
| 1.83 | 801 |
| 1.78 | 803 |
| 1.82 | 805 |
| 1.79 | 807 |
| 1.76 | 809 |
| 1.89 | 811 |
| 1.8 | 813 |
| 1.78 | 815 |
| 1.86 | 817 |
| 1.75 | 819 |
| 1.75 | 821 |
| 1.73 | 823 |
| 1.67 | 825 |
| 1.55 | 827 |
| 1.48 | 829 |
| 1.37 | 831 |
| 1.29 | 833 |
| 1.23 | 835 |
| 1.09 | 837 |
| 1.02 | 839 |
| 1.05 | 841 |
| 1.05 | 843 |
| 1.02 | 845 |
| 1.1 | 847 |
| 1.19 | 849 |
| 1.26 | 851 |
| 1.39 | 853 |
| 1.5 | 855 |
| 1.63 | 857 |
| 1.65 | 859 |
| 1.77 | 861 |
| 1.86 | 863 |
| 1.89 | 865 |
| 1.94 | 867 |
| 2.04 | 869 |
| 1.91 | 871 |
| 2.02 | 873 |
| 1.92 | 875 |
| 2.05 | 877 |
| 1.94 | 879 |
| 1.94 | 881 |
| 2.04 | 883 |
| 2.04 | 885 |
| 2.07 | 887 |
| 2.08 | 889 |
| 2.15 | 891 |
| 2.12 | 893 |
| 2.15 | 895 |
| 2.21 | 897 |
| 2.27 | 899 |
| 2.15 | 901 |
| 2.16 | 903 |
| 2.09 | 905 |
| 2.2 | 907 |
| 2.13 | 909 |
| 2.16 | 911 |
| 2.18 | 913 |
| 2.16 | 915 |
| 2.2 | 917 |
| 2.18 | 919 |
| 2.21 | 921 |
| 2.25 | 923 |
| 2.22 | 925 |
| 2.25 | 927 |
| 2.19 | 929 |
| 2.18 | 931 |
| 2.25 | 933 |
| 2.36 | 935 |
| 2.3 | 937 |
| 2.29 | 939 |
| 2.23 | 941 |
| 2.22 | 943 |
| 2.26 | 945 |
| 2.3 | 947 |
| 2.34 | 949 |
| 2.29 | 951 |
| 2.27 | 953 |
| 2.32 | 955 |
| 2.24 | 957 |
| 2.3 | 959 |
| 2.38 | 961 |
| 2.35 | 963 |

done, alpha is 7.0 N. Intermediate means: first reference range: 1.65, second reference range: 2.17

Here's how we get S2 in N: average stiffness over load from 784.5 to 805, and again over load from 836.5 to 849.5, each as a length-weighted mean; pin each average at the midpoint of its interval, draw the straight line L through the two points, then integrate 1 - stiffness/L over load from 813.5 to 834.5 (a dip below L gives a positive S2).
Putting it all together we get -4.20 N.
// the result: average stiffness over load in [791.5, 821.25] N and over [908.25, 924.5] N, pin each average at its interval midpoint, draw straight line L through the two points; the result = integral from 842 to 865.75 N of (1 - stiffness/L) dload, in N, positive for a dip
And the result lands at 6.42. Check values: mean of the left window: 1.8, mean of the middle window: 1.44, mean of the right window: 2.19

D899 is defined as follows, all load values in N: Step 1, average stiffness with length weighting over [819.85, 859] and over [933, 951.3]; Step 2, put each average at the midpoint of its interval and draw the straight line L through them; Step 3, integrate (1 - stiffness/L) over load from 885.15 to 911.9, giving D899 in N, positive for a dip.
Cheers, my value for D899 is -3.7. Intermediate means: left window 1.34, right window 2.29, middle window 2.15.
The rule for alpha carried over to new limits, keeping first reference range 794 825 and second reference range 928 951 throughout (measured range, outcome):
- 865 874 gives 0.2 N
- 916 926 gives -0.1 N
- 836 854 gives 7.4 N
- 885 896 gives -0.1 N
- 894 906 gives -0.3 N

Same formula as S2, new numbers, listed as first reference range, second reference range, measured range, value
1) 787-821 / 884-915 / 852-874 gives 2.5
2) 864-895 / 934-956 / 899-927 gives -0.4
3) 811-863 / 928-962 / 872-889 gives -2.1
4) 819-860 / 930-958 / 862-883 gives -3.9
